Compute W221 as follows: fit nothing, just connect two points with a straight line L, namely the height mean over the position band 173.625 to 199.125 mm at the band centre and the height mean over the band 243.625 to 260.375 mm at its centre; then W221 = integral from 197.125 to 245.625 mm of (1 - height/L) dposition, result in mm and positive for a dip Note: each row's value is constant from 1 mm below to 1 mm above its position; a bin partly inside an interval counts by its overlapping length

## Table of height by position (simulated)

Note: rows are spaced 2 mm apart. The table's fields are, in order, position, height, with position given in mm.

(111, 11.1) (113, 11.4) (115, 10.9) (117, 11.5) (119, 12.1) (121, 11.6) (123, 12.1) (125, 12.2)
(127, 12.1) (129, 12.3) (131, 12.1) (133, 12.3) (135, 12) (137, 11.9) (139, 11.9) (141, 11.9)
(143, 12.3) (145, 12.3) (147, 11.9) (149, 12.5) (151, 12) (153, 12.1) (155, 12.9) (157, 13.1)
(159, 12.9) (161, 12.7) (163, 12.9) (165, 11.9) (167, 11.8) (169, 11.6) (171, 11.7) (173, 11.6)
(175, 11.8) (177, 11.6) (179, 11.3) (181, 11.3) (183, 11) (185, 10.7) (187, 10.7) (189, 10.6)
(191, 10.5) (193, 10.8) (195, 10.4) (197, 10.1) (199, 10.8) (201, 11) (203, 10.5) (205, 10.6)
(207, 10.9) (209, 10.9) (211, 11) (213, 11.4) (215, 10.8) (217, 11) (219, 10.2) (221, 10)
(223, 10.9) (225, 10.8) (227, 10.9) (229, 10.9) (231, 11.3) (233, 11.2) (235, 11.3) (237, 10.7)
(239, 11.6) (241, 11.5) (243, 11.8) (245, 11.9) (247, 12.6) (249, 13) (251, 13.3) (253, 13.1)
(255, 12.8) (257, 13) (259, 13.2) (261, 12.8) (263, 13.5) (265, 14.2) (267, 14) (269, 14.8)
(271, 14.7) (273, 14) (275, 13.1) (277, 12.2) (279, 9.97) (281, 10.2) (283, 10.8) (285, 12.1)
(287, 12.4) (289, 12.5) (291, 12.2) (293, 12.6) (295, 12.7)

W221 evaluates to 3.9 mm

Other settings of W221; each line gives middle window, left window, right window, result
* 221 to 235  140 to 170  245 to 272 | 2.28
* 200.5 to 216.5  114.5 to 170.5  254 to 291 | 2.02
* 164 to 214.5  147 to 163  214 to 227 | 2.19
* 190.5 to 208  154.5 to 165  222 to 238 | 1.73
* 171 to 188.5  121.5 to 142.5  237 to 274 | 1.67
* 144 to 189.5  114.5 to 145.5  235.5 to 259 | 0.77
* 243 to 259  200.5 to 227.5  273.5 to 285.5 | -2.30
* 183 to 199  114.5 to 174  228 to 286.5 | 2.15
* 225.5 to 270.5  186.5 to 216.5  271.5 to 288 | -3.82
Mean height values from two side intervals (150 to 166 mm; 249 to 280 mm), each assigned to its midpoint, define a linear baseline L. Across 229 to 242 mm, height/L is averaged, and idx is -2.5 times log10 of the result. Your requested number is 0.16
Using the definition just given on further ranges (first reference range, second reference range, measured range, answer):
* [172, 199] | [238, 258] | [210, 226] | 0.09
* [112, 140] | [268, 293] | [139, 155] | -0.02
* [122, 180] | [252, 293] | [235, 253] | 0.05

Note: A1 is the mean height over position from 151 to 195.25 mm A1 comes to 11.7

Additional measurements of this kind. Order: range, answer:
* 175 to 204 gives 10.8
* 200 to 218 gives 10.9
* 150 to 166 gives 12.6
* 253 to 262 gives 13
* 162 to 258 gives 11.3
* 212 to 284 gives 12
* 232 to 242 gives 11.3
